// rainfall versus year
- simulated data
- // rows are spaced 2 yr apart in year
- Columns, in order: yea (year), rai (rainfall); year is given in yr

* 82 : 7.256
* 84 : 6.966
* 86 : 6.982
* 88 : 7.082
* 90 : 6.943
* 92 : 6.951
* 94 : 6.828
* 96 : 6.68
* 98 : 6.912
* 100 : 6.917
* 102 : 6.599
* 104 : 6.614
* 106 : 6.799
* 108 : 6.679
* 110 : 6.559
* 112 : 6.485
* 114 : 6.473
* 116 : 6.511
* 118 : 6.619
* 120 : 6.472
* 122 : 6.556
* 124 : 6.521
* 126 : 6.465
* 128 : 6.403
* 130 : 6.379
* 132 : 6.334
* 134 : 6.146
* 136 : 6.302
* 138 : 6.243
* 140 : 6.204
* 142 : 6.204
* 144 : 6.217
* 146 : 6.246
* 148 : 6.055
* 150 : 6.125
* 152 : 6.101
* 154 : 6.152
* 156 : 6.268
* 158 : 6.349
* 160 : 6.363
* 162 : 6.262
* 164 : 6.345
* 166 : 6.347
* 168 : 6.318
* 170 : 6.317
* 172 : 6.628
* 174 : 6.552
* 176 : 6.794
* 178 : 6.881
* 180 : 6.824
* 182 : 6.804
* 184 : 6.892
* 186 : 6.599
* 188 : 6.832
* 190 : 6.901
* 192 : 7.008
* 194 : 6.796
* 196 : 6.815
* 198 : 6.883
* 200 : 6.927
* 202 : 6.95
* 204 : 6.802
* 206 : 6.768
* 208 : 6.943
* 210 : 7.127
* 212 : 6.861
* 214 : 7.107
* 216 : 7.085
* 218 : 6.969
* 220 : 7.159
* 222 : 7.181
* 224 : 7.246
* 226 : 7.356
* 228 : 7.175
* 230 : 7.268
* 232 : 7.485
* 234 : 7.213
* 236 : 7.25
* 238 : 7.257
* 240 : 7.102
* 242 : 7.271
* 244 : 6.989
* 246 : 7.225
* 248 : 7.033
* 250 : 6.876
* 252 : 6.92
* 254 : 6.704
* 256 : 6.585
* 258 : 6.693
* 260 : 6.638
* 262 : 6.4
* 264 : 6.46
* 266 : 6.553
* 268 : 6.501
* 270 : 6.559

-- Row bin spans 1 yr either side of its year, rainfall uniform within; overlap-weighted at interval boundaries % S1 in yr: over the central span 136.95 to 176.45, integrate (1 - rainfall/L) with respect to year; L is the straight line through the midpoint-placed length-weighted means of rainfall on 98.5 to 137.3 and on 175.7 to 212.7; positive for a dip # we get 2.4 yr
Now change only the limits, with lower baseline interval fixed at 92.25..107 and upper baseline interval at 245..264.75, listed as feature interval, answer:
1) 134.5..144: 0.76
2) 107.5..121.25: 0.48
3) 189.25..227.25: -1.31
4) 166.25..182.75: 0.35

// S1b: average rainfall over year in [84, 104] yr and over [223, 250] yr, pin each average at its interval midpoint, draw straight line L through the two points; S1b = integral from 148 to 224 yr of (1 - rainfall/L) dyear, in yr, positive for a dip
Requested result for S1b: 4.2 yr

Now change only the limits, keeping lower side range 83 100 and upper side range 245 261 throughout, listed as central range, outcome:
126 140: 1.2 yr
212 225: -0.5 yr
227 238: -0.7 yr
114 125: 0.6 yr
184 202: 0.0 yr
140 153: 1.4 yr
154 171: 1.4 yr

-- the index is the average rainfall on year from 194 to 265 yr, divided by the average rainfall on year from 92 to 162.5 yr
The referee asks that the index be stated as 1.09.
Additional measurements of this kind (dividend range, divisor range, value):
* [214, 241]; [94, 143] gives 1.11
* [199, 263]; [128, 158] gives 1.13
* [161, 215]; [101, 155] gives 1.06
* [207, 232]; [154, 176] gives 1.12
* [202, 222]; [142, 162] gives 1.13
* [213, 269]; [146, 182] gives 1.09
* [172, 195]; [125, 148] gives 1.08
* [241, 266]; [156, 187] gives 1.04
